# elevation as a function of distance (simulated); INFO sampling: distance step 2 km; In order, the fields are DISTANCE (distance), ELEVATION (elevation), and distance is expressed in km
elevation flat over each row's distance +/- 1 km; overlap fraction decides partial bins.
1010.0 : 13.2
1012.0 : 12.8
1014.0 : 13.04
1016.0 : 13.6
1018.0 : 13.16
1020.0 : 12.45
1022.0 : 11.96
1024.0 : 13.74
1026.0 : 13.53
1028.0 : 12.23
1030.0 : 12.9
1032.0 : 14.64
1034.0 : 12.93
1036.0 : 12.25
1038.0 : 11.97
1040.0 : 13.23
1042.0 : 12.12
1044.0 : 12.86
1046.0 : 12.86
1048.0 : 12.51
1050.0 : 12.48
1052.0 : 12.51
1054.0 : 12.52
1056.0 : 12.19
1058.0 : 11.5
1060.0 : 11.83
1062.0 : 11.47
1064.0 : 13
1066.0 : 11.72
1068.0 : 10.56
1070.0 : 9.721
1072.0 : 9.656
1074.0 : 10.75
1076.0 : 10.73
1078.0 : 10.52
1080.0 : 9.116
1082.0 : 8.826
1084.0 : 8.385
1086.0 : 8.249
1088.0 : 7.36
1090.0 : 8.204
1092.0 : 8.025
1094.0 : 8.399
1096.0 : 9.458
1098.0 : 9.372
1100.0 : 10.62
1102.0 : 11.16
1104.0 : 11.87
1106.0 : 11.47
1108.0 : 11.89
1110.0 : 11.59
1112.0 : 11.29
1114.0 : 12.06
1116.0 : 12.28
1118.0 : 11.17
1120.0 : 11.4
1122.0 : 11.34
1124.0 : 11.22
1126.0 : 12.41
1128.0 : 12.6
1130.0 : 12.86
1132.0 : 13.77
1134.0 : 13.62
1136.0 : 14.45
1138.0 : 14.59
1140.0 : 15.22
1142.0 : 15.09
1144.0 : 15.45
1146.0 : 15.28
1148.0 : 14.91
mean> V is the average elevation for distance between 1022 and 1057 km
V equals 12.8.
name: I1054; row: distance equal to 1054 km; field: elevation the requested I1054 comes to 12.52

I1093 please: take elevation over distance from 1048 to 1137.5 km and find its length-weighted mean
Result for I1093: 11.1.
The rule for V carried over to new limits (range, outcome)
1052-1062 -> 12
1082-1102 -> 8.81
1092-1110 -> 10.4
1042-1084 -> 11.3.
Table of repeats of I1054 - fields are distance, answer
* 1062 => 11.47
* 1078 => 10.52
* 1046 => 12.86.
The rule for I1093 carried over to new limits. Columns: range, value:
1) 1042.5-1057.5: 12.5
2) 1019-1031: 12.8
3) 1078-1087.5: 8.77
